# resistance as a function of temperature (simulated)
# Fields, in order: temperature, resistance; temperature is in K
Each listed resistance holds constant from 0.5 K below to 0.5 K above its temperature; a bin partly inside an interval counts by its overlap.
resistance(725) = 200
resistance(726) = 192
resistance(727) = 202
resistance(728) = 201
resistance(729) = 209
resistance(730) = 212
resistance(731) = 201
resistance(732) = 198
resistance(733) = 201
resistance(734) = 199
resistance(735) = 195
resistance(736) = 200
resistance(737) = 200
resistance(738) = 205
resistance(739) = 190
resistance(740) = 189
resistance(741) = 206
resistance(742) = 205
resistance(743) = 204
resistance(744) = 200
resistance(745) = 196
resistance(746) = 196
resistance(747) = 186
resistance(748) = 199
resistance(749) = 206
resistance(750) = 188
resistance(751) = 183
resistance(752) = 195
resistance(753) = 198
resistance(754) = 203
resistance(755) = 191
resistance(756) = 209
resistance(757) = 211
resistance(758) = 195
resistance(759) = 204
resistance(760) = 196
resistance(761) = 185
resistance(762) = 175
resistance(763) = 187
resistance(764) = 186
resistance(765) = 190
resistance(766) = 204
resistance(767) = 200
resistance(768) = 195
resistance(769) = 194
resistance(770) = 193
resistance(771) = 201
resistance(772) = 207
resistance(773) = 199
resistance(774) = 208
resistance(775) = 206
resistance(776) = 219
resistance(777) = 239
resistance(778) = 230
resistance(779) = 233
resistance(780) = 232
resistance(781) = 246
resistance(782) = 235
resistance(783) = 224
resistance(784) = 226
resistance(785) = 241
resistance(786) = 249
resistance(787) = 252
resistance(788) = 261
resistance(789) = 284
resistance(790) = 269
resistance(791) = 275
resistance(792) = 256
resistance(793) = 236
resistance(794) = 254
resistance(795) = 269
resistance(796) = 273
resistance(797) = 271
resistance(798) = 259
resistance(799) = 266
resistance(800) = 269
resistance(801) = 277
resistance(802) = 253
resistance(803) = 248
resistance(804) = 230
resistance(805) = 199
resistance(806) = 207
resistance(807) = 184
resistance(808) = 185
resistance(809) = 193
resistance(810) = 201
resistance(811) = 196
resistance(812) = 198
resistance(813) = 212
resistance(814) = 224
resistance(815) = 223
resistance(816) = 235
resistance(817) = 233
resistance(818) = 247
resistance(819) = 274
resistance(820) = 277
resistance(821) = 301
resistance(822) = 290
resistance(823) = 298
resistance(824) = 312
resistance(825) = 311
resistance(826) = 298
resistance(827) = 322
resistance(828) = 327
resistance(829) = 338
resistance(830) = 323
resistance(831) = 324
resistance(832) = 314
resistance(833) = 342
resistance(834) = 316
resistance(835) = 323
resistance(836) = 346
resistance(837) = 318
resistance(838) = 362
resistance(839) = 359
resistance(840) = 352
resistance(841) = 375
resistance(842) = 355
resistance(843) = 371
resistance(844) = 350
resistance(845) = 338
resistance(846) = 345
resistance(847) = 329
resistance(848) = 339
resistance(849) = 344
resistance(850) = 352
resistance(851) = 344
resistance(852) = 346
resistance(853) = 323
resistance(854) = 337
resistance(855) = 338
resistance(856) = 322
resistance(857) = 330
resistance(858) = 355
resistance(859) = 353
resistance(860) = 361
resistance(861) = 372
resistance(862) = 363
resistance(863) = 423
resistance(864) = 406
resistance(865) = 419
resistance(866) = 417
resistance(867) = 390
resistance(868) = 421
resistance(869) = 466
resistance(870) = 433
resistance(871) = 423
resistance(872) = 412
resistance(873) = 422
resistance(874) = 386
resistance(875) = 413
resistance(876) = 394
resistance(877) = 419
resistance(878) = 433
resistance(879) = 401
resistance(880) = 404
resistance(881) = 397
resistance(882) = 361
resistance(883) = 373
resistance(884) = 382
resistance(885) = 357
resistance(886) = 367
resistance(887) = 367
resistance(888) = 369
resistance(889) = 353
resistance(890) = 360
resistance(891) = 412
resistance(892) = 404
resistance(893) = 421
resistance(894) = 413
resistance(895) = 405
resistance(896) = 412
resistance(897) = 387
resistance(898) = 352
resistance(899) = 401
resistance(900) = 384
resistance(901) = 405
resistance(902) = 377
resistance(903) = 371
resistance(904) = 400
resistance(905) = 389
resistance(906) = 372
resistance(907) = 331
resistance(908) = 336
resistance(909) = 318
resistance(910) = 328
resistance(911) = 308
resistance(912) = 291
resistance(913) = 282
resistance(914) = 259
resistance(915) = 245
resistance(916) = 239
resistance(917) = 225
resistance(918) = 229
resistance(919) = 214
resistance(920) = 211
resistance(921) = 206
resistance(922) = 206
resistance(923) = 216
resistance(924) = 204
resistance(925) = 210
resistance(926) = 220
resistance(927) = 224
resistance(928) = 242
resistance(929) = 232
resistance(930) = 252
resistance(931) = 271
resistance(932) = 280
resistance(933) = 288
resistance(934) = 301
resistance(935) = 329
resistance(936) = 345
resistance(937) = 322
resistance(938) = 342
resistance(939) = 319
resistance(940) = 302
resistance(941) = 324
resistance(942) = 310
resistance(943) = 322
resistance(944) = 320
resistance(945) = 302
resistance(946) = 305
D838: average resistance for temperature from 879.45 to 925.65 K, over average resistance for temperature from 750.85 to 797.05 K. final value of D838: 1.50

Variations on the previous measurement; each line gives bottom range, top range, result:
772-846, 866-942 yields 1.25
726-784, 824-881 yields 1.79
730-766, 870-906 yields 2.00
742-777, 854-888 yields 1.97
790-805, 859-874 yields 1.58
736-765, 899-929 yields 1.46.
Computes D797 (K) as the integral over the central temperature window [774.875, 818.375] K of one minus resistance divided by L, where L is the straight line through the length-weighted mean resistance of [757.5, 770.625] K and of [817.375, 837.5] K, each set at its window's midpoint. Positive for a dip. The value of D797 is 2.2 K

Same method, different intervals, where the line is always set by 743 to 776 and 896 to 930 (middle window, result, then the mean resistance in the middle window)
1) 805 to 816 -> 1.2 K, 204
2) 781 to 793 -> -2.1 K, 251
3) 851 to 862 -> -3.7 K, 345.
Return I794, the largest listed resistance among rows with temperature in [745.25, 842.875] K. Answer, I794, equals 375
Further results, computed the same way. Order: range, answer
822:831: 338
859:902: 466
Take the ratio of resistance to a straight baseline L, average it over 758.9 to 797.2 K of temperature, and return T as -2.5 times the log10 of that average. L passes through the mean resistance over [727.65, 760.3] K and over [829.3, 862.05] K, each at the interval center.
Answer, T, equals 0.10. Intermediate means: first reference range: 199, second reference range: 343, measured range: 226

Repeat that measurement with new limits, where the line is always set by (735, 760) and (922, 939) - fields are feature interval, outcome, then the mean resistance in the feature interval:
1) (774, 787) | -0.103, 232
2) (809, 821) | -0.033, 231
